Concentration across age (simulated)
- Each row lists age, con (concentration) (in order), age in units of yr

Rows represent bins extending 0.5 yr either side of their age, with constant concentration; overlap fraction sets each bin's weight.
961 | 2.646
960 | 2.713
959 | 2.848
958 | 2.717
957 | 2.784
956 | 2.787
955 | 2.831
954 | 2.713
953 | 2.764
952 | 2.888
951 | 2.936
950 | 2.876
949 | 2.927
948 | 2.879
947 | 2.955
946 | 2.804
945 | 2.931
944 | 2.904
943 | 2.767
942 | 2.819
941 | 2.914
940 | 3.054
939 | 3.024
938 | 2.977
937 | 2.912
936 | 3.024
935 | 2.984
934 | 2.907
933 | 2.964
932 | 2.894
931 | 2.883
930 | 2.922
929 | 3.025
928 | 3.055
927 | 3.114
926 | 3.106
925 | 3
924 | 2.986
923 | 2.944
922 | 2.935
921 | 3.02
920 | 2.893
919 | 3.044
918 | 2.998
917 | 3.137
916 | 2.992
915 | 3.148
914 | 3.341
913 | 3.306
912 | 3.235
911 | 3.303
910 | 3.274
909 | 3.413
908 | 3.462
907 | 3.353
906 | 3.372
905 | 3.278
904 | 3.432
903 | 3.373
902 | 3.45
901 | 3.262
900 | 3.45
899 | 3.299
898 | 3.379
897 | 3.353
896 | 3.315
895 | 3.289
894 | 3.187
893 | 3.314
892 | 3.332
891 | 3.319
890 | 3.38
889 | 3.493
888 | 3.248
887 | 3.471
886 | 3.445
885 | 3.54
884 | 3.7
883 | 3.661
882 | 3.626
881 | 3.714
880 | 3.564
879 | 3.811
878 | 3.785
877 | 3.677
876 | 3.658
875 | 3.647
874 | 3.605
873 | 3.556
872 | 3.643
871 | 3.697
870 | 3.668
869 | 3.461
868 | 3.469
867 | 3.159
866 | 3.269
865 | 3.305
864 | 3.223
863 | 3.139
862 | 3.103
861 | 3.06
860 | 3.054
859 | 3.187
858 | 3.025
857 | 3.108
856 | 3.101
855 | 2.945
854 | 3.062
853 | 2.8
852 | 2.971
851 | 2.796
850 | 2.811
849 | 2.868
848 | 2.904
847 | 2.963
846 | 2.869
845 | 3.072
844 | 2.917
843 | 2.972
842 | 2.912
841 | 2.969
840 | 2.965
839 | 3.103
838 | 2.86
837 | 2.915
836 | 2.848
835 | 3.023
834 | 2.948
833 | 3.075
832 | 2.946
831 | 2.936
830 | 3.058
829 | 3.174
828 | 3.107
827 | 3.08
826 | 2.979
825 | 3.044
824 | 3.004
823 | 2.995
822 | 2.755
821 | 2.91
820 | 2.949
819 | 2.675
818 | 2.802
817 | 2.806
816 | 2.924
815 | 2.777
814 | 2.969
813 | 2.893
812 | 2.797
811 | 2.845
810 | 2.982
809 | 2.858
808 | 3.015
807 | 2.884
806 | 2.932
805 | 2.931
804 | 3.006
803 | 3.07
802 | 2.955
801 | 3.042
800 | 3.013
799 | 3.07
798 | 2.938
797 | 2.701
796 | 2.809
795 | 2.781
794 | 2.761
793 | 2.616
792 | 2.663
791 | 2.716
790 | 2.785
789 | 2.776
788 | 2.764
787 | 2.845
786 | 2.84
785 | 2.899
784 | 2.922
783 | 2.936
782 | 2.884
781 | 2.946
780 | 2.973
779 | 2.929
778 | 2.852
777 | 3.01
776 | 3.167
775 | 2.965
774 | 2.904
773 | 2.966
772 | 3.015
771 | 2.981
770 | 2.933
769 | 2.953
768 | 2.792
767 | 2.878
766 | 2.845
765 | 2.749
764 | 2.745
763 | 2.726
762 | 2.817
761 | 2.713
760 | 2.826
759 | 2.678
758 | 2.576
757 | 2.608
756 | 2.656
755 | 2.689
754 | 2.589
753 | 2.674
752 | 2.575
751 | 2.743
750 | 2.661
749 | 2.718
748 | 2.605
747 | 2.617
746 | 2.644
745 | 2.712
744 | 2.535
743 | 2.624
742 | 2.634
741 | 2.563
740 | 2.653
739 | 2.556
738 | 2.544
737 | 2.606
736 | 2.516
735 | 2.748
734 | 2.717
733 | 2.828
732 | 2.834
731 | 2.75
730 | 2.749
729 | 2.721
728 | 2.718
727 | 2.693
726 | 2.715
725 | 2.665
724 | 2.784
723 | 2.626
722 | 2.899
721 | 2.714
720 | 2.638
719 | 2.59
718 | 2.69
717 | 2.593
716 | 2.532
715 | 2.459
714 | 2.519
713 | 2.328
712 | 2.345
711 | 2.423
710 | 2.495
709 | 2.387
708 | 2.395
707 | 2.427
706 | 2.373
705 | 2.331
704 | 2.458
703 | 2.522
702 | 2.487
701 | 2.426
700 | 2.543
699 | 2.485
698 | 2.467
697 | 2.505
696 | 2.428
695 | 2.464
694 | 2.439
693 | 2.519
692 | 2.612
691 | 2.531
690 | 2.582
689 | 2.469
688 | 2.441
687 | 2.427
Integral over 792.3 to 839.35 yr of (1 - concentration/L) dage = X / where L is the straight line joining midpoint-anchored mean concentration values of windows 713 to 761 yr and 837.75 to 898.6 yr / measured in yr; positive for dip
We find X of 1.6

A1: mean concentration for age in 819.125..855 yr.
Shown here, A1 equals 2.96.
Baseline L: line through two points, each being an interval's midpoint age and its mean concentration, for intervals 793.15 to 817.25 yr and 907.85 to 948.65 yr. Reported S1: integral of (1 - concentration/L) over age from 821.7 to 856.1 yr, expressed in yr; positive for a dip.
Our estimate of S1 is -0.3 yr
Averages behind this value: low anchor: 2.9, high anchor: 3.03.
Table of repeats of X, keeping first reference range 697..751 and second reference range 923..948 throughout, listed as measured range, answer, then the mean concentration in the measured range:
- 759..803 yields -3.0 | 2.87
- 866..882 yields -4.2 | 3.6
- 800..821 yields -1.3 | 2.91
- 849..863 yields -0.9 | 3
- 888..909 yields -3.4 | 3.35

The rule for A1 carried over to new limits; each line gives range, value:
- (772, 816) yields 2.89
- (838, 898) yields 3.27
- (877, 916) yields 3.41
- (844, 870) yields 3.08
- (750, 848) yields 2.88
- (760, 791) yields 2.88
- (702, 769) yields 2.63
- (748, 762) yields 2.67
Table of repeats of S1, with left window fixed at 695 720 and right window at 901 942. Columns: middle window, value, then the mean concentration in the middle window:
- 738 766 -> -0.6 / 2.66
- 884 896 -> -1.4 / 3.38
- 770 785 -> -1.6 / 2.96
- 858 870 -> -1.2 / 3.23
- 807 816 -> -0.4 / 2.89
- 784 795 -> -0.2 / 2.77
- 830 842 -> -0.5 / 2.96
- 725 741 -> -0.9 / 2.69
